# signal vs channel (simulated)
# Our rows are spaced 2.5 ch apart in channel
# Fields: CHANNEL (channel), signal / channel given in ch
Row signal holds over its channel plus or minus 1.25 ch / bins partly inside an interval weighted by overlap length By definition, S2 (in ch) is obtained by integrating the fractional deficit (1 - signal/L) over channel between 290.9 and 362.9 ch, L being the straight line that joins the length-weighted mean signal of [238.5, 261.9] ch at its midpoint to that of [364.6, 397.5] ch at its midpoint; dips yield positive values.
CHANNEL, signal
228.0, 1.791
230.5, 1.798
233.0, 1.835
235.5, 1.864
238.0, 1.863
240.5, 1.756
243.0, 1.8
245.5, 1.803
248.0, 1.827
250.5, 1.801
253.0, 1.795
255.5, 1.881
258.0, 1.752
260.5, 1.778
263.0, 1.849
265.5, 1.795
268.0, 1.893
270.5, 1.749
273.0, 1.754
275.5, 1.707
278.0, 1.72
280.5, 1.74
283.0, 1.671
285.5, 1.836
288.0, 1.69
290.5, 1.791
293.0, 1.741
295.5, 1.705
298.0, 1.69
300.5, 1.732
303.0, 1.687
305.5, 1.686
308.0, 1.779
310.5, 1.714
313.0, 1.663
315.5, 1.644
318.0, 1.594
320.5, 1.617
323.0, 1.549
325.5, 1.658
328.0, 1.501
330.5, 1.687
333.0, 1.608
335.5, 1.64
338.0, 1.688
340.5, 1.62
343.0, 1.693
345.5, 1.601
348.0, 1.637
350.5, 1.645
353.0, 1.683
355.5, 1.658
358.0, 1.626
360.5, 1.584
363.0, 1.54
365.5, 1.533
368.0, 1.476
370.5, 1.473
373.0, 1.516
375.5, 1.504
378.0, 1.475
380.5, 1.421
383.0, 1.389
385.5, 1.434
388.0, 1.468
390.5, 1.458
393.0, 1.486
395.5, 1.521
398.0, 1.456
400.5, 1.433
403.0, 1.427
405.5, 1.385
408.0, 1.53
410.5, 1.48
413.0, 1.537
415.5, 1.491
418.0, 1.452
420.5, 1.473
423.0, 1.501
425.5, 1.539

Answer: -2.08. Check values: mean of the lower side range 1.8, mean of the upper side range 1.47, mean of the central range 1.65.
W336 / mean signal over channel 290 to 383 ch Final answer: 1.62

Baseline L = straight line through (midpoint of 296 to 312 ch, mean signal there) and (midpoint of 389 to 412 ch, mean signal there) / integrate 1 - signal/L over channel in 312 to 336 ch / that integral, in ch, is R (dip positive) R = 0.7 ch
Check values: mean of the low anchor 1.71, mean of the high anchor 1.46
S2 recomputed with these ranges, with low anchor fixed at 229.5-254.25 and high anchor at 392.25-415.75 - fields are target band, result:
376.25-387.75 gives 0.63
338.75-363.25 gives -0.75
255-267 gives -0.23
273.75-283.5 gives 0.13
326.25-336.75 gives 0.09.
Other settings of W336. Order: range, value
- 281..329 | 1.68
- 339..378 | 1.58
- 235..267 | 1.81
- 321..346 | 1.62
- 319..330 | 1.59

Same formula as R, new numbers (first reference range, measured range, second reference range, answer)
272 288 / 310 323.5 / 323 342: 0.2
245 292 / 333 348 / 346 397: -0.4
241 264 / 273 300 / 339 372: 0.1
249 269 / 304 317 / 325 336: -0.2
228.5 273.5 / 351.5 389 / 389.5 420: 0.7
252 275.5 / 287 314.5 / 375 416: -0.2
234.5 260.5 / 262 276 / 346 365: -0.2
